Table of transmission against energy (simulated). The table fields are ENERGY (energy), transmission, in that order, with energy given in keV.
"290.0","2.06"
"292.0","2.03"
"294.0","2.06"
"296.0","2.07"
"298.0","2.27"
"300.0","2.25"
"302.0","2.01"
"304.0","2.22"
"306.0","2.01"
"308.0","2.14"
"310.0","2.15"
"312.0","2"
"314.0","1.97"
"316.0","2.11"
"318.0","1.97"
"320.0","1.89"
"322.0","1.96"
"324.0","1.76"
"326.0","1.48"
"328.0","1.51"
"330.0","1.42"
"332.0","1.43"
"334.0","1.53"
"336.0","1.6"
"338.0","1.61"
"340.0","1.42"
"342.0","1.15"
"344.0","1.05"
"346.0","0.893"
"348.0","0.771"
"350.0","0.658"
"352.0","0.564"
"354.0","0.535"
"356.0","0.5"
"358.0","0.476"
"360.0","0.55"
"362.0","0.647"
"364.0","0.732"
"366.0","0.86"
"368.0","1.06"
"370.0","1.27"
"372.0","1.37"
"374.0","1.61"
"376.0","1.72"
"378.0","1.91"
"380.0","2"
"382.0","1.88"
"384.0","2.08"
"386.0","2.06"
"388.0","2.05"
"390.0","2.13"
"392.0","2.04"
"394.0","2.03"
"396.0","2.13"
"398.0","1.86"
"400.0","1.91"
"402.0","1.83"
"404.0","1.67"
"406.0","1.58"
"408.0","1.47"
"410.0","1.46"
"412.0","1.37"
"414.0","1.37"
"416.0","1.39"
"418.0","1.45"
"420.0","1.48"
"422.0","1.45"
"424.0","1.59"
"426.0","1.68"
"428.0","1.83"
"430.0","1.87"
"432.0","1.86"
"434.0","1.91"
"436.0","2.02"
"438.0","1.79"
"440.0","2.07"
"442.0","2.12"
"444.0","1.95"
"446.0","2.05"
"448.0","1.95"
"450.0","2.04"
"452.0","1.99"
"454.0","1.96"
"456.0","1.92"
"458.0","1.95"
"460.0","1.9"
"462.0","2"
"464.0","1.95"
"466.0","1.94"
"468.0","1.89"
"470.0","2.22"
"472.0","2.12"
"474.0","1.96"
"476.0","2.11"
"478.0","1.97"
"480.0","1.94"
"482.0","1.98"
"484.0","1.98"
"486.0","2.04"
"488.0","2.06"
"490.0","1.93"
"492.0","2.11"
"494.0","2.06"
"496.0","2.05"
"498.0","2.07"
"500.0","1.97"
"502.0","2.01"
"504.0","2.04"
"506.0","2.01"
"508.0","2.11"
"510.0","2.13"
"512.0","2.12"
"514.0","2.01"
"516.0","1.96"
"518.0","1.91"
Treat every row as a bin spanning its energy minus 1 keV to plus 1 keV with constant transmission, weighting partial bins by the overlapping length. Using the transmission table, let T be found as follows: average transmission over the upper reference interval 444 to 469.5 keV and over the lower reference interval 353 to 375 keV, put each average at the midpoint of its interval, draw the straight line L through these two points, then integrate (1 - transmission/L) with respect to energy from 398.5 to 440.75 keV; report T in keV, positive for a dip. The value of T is -4.1 keV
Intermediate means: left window 0.874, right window 1.97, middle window 1.67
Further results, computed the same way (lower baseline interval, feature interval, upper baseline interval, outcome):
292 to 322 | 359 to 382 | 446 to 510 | 8.7 keV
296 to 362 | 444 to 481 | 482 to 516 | -1.3 keV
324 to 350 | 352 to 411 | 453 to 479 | 3.3 keV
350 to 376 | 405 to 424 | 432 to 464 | 1.0 keV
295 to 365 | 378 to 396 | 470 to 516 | -4.0 keV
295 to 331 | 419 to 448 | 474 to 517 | 2.4 keV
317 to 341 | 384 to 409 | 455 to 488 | -1.4 keV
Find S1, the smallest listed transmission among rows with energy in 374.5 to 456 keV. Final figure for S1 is 1.37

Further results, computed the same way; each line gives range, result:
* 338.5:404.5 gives 0.476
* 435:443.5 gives 1.79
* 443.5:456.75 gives 1.92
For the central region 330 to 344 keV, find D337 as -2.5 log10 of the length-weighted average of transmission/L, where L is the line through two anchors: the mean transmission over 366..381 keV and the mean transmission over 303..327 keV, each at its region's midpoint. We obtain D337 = 0.25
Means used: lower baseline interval 1.97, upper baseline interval 1.52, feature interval 1.43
